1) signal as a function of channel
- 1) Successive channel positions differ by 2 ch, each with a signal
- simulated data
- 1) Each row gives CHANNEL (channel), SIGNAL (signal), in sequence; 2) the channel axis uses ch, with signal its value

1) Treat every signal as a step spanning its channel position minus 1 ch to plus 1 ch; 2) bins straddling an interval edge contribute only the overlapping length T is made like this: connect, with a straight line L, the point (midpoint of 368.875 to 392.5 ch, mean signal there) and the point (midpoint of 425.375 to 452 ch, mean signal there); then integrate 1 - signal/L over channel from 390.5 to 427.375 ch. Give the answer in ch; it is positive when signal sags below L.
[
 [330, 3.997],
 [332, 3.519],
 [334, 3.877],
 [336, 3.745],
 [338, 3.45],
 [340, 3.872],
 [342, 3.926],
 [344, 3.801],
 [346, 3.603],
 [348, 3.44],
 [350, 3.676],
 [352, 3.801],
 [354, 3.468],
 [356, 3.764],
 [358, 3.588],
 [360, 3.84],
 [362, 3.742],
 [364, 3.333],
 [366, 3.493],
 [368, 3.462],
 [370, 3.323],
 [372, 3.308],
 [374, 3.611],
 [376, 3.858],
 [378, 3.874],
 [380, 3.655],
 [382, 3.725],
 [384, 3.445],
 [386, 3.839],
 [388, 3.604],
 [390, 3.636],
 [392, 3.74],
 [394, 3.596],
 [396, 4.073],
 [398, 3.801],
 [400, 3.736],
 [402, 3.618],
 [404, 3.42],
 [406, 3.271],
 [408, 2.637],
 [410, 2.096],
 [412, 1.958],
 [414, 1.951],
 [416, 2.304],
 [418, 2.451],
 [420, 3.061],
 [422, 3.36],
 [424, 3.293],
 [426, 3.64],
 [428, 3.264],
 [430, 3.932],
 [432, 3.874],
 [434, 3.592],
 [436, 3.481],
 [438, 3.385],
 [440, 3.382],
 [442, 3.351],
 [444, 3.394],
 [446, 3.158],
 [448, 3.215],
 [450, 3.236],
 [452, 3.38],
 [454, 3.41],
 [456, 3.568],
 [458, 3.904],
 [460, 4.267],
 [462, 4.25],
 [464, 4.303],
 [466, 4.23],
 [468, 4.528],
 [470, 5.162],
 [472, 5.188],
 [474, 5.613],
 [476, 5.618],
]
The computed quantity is 4.4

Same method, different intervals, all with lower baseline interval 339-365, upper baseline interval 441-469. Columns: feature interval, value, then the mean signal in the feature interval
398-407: 0.4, 3.54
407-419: 4.8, 2.23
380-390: 0.1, 3.65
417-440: 2.0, 3.39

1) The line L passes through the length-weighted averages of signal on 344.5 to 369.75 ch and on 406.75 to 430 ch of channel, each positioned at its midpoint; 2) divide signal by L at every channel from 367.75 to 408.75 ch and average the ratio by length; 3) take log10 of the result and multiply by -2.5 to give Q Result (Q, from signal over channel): -0.13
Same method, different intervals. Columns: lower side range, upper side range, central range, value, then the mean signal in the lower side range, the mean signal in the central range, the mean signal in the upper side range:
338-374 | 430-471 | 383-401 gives -0.016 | 3.61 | 3.72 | 3.76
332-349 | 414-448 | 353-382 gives -0.008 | 3.7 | 3.6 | 3.27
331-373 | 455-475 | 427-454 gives 0.246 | 3.62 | 3.43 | 4.5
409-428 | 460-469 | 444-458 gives 0.143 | 2.71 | 3.37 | 4.32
